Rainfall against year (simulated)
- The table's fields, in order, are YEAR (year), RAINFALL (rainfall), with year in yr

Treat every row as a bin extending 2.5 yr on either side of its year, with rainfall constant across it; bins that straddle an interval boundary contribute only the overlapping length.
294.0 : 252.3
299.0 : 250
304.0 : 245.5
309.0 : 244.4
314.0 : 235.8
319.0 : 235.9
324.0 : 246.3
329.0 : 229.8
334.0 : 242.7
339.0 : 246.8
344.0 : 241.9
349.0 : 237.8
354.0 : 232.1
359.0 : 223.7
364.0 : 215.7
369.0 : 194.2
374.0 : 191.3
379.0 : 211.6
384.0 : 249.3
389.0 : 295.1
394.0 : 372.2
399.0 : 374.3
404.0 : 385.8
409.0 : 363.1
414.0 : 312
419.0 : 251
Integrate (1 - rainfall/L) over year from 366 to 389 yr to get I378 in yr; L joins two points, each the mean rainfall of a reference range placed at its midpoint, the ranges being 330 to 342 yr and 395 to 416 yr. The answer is 6.9 yr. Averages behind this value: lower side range 243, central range 221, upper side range 361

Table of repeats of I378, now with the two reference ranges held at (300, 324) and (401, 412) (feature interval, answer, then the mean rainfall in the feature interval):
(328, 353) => 3.6 yr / 240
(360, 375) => 5.4 yr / 204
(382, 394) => 1.8 yr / 294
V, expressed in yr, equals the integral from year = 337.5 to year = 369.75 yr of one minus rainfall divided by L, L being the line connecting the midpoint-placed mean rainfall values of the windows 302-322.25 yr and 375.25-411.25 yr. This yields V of 5.8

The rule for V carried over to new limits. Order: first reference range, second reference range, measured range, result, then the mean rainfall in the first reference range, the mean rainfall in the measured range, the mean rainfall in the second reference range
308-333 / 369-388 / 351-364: 0.06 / 238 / 226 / 220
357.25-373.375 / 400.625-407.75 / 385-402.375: -0.30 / 208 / 341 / 380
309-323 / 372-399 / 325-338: 0.43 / 238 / 239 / 275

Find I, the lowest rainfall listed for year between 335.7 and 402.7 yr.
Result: 191.3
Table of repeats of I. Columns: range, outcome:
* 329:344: 229.8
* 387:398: 295.1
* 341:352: 237.8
